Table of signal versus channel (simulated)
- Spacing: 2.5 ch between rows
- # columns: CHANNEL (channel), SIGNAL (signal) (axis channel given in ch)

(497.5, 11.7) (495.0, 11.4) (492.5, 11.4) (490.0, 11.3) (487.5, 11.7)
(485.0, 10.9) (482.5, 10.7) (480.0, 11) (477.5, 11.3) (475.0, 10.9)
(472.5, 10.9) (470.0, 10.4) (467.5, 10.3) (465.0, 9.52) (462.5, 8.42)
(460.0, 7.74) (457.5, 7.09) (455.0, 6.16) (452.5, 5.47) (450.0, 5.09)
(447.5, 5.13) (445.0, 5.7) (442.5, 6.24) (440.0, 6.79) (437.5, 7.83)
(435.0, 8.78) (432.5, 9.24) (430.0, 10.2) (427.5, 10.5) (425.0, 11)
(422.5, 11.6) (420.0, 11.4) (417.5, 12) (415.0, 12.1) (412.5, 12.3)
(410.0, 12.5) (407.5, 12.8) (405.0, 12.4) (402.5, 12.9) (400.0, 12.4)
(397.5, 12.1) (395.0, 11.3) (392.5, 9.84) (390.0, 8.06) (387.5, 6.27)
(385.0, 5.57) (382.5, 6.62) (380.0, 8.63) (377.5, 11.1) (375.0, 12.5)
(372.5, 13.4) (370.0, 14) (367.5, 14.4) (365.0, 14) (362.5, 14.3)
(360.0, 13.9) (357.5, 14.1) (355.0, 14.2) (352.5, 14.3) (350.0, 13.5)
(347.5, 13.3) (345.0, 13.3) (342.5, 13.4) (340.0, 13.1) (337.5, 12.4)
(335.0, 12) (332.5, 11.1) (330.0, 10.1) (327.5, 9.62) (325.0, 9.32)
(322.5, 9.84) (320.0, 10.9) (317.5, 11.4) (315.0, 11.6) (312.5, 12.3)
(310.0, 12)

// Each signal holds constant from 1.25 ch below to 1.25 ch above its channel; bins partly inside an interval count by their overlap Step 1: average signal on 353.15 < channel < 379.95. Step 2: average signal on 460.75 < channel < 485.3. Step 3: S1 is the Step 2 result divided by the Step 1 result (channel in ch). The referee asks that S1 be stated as 0.77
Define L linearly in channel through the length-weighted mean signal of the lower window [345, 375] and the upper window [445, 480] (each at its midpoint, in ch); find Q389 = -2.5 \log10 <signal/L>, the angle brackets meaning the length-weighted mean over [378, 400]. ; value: 0.350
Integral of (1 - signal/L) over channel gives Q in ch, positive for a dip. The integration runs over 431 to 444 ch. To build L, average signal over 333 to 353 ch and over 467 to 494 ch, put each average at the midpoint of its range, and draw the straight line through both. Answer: 4.3 ch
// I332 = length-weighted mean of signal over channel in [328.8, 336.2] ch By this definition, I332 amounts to 11.1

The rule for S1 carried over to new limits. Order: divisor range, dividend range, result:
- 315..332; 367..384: 1.09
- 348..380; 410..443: 0.76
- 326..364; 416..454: 0.66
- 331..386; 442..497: 0.73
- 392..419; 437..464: 0.54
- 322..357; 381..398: 0.69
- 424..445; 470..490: 1.28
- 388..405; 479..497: 1.02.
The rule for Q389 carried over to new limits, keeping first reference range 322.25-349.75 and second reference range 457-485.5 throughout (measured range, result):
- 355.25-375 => -0.22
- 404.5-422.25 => -0.14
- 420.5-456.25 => 0.30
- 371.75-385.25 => 0.14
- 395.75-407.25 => -0.14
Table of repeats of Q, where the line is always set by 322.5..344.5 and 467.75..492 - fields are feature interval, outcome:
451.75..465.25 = 4.6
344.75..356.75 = -2.6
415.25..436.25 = 0.9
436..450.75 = 6.5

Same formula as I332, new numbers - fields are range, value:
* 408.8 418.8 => 12.2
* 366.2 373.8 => 13.9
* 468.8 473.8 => 10.7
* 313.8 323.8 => 10.9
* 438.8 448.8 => 5.96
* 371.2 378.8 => 12.3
